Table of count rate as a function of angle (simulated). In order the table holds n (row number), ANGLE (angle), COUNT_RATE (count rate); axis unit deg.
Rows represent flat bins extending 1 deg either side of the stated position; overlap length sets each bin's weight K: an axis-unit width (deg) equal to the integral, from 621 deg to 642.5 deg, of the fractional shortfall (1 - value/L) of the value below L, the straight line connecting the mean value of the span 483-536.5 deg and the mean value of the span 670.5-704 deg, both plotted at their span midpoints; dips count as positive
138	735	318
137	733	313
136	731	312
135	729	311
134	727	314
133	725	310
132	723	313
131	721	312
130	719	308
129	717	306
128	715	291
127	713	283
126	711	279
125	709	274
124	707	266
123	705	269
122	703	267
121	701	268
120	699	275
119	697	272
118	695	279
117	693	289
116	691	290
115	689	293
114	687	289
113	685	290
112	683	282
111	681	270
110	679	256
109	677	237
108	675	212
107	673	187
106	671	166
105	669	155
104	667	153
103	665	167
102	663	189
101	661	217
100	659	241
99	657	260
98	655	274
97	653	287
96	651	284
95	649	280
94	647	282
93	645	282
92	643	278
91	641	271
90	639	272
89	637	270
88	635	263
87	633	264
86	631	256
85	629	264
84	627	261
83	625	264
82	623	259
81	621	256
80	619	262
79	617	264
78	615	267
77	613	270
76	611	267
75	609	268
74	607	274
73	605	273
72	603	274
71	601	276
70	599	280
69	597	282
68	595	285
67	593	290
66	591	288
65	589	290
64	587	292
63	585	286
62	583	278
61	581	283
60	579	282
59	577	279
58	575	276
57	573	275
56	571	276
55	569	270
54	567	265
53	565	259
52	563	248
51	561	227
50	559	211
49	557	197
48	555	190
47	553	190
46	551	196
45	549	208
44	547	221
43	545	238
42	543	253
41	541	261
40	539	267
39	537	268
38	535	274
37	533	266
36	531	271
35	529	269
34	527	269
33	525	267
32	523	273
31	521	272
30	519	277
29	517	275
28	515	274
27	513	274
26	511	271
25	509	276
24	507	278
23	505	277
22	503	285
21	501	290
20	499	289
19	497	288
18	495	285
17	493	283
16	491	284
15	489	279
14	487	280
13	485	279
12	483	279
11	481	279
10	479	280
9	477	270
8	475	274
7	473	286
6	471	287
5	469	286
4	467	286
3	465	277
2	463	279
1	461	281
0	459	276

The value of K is 0.2 deg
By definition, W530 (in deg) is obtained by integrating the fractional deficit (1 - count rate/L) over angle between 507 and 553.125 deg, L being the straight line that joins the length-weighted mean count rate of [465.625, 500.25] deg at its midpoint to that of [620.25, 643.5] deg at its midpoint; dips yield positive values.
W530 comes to 3.0 deg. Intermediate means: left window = 282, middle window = 259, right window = 265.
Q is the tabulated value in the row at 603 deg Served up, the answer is 274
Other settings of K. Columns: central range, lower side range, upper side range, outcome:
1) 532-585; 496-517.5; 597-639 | 4.79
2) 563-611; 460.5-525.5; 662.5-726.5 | -1.23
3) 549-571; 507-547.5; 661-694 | 2.73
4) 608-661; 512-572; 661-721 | -2.99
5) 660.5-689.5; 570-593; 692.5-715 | 5.62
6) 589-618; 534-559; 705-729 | -2.84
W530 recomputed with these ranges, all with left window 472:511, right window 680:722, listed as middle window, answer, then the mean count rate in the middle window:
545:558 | 3.6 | 203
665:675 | 4.0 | 170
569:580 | 0.2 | 277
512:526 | 0.4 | 273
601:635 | 2.0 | 265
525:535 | 0.4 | 269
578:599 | -0.2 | 285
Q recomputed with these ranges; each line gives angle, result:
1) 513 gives 274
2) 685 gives 290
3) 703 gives 267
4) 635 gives 263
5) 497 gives 288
